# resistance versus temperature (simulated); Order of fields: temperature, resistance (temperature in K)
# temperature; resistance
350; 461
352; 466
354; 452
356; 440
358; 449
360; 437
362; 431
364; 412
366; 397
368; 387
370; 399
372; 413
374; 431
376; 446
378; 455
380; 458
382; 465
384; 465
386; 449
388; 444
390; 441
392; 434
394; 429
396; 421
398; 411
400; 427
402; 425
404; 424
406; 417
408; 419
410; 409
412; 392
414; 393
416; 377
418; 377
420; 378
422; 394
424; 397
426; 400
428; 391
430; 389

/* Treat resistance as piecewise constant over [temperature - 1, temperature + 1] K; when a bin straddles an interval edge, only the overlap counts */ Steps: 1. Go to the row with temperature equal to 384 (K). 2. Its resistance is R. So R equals 465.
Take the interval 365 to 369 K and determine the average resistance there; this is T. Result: 392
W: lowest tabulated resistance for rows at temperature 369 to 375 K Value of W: 399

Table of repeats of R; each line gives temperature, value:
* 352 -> 466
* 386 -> 449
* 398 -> 411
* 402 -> 425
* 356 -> 440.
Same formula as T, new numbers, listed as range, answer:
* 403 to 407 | 420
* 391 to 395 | 432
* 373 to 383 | 451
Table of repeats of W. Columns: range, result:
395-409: 411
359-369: 387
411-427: 377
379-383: 458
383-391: 441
